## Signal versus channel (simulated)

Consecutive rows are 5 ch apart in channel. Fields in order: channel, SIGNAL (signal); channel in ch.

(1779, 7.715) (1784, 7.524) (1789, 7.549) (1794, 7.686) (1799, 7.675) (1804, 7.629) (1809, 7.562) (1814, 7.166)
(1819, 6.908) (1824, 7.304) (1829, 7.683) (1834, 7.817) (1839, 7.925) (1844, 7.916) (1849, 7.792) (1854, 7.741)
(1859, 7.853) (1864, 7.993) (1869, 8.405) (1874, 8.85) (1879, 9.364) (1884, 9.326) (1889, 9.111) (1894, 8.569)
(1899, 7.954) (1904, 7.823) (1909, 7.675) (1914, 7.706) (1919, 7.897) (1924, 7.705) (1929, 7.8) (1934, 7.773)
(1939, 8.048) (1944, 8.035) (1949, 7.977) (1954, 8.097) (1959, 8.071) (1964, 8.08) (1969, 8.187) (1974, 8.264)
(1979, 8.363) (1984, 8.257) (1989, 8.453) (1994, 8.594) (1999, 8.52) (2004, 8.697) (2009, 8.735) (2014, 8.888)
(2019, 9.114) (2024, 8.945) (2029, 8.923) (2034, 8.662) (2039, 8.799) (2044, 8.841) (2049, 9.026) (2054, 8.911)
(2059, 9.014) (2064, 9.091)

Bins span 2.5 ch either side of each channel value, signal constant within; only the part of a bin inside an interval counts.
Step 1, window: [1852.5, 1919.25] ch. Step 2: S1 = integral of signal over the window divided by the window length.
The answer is 8.33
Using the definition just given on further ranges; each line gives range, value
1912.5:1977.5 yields 7.98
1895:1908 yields 7.94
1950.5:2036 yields 8.51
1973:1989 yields 8.32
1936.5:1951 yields 8.02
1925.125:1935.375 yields 7.78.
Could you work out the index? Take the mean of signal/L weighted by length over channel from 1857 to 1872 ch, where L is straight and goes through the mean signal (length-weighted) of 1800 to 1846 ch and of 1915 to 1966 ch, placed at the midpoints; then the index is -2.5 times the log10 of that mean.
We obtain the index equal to -0.06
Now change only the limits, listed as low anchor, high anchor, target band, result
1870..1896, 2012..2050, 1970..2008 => 0.060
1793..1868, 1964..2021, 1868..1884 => -0.140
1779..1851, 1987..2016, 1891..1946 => 0.034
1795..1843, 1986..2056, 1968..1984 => 0.030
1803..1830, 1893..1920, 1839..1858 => -0.041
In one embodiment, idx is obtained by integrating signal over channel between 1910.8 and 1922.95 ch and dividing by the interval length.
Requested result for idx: 7.78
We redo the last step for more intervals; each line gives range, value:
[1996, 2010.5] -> 8.64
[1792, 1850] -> 7.58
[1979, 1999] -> 8.44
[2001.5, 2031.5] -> 8.88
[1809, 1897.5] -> 8.08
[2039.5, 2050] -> 8.89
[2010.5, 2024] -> 8.97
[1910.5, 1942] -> 7.82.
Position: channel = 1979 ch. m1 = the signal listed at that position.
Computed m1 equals 8.363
